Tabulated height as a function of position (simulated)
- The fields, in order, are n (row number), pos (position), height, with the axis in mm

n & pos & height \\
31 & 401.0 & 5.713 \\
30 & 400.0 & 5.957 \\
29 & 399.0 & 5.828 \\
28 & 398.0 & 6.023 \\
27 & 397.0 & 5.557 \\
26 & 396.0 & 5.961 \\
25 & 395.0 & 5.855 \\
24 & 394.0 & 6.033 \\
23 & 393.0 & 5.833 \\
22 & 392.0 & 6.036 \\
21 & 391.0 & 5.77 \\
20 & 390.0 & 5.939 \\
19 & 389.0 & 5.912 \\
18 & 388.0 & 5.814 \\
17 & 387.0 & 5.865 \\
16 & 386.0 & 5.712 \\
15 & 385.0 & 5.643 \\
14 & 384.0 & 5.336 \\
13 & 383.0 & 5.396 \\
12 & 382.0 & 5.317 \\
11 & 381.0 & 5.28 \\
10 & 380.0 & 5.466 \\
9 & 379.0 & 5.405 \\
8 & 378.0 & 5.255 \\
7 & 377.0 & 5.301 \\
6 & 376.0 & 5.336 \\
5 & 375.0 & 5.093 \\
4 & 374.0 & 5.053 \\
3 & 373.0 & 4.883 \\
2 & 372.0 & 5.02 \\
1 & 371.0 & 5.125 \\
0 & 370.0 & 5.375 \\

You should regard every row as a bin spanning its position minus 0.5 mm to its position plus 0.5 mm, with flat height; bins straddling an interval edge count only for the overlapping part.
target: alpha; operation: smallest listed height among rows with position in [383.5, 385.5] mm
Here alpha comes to 5.336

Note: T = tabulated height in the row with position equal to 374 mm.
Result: 5.053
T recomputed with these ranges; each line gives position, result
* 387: 5.865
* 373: 4.883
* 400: 5.957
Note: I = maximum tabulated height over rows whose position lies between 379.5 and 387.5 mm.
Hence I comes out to 5.865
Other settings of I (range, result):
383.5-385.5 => 5.643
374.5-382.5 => 5.466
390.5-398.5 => 6.036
